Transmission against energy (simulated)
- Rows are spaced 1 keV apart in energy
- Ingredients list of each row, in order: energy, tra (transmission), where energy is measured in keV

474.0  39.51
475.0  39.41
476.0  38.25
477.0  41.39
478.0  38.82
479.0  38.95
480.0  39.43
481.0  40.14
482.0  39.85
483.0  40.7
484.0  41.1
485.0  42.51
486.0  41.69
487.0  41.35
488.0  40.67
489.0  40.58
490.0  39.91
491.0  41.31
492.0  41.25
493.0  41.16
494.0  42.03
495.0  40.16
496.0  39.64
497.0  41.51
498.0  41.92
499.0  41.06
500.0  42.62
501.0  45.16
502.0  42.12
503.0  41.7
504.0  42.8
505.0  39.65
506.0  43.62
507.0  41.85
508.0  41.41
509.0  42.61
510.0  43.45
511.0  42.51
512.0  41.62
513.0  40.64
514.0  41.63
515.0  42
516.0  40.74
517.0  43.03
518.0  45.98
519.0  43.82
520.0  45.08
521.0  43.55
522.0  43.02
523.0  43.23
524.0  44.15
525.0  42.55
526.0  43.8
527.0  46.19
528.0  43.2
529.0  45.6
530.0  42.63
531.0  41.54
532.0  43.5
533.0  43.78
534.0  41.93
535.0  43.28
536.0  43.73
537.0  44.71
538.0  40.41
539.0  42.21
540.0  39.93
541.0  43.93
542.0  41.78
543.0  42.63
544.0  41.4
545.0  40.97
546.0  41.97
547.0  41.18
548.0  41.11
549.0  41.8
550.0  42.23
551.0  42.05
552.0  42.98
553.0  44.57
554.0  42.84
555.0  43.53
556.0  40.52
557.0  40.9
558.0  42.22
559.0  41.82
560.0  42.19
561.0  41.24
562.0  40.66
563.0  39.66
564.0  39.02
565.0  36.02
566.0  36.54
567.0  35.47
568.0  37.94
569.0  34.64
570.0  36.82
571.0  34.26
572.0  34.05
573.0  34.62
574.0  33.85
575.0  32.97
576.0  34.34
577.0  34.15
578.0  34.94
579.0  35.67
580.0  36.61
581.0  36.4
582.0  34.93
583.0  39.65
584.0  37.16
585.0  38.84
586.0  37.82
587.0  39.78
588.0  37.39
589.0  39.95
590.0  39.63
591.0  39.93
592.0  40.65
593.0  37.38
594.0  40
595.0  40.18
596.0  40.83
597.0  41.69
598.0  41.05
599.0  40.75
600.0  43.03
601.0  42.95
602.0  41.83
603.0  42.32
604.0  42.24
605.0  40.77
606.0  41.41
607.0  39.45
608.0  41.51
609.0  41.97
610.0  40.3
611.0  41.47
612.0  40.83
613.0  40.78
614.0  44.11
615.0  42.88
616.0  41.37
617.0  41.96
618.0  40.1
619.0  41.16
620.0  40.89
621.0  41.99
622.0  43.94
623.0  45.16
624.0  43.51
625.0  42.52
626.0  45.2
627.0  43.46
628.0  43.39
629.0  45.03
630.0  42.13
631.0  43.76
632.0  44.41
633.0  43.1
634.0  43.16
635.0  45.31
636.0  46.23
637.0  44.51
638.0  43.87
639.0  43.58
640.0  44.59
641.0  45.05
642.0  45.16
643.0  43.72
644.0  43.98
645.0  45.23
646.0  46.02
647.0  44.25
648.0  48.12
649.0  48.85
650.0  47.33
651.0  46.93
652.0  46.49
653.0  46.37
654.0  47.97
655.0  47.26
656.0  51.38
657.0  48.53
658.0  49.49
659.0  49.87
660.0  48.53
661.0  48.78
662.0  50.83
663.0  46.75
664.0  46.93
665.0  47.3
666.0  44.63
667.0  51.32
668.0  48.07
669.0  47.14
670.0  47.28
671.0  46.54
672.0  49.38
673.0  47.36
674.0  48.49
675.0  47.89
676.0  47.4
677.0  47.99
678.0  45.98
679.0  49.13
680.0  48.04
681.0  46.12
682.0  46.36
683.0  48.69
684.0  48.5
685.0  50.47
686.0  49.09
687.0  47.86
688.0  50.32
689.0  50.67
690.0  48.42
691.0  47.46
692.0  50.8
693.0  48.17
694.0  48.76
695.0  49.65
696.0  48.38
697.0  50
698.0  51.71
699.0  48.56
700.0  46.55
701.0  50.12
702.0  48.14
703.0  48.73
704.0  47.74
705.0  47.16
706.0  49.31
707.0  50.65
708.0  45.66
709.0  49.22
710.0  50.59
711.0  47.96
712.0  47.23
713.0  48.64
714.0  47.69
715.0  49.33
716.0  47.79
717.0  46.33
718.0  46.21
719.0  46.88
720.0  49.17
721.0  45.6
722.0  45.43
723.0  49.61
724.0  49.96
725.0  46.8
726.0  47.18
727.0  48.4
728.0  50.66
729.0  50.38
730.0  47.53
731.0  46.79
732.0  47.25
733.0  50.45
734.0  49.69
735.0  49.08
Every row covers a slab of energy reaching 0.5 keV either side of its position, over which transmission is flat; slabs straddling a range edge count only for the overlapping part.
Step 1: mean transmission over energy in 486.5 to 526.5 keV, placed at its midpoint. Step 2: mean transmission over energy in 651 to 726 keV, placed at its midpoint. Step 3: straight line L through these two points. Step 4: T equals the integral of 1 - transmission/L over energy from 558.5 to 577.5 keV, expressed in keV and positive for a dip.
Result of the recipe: 3.16 keV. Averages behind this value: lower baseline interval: 42.2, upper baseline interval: 48.2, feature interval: 36.9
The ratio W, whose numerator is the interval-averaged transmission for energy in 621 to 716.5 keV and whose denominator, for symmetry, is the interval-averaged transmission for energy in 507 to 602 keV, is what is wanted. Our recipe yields 1.2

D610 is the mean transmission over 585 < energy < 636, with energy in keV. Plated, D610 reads 41.7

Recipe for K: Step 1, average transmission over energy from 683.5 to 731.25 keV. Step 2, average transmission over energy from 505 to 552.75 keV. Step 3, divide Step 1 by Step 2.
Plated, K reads 1.1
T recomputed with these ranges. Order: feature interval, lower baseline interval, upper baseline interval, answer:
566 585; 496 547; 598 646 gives 3.2 keV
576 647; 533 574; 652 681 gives 4.6 keV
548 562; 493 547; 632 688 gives 0.5 keV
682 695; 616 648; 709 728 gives -0.7 keV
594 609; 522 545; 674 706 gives 1.3 keV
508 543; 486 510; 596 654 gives -0.8 keV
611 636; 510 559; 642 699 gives 1.7 keV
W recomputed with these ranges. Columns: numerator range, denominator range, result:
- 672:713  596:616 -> 1.17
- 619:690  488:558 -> 1.10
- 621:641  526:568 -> 1.05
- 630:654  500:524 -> 1.06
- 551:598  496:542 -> 0.90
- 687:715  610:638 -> 1.13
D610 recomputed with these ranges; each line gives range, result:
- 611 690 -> 46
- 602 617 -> 41.6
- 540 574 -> 40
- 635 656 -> 45.9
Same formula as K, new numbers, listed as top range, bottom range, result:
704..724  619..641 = 1.10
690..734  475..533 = 1.15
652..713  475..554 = 1.15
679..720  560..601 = 1.28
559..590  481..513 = 0.89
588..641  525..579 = 1.05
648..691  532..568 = 1.16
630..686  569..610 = 1.22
